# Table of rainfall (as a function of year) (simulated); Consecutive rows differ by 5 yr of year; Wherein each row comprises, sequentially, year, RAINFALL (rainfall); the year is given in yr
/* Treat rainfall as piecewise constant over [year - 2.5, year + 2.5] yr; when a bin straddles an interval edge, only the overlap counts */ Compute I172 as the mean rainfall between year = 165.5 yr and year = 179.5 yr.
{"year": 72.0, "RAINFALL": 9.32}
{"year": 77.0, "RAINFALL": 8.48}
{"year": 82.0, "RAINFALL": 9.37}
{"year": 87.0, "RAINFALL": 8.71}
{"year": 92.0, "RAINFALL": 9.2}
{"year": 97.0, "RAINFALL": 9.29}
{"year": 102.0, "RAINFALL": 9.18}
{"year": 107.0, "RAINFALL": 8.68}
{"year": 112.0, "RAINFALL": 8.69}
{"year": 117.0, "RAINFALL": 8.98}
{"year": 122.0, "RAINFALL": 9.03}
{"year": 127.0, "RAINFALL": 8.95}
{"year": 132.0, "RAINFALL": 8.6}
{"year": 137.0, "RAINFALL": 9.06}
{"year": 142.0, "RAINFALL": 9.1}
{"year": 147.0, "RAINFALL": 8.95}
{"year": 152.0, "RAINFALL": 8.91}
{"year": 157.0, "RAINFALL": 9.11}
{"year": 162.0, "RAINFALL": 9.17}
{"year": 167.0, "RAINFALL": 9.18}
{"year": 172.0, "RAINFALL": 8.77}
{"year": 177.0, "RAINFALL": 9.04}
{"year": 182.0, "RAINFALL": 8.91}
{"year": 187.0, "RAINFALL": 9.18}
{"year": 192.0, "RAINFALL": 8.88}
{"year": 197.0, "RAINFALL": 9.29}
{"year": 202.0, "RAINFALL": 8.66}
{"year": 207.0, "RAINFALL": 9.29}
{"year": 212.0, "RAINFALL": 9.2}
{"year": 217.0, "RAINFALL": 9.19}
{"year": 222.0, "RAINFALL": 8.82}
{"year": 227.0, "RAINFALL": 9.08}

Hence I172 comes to 8.98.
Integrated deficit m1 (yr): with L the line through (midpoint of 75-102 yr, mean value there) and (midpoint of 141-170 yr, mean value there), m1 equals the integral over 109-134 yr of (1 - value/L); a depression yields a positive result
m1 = 0.5 yr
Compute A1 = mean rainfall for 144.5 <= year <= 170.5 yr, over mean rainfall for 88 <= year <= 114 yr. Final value 1.0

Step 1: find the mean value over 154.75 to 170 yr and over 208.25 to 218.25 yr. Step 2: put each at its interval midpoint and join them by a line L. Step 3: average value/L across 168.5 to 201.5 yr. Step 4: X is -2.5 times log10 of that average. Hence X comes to 0.02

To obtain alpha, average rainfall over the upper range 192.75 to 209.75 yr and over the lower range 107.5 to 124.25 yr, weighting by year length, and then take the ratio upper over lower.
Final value 1.02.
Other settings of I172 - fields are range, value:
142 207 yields 9.02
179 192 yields 9.01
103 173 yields 8.95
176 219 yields 9.07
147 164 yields 9.04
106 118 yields 8.77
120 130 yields 8.97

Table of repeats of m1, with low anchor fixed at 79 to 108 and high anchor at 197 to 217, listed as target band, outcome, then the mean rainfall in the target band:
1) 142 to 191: 0.4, 9.02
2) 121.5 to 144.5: 0.4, 8.94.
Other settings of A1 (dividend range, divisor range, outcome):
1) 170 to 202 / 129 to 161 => 1.00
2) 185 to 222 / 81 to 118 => 1.01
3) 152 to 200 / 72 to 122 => 1.01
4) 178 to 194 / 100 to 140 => 1.01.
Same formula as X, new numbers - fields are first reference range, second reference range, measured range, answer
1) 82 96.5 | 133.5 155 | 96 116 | 0.01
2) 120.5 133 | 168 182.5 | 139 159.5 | -0.01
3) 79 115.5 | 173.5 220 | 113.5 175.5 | 0.01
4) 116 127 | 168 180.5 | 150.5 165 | -0.01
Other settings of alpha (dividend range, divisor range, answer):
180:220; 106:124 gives 1.02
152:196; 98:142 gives 1.01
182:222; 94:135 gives 1.02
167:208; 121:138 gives 1.01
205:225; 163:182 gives 1.01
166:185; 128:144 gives 1.01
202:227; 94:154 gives 1.01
